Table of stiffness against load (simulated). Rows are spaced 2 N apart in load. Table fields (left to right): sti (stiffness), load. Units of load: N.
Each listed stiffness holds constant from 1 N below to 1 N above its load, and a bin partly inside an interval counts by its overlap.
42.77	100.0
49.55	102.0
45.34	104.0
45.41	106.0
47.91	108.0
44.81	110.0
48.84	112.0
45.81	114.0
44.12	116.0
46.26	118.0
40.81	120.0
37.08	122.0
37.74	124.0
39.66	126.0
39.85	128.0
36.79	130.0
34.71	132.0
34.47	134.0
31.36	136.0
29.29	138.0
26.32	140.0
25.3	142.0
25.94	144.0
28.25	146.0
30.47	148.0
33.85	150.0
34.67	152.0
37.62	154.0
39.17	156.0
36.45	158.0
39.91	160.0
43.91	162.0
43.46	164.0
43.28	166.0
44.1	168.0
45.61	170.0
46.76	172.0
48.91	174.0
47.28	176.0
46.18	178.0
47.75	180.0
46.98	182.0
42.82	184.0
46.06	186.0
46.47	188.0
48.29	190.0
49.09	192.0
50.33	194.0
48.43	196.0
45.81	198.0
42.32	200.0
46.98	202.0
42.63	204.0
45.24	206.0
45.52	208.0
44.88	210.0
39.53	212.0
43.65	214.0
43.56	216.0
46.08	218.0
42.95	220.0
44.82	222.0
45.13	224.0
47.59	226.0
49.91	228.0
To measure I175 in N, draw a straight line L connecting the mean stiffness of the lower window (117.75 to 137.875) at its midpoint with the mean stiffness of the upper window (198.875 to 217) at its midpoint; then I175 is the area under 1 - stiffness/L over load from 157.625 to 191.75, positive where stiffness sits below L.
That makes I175 -3.4 N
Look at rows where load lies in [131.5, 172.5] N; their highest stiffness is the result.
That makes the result 46.76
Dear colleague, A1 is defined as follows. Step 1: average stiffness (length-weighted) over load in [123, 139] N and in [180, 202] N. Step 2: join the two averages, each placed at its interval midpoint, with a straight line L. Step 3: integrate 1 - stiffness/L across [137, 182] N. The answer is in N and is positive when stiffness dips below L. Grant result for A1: 2.8 N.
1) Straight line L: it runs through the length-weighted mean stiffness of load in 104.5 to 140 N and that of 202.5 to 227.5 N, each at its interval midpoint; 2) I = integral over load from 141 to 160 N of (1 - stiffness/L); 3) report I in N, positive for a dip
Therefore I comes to 3.9 N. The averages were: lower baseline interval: 40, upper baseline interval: 44.5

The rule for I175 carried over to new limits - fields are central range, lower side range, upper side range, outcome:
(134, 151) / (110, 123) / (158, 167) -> 5.41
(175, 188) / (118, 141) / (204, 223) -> -1.71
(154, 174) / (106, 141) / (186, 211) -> 0.26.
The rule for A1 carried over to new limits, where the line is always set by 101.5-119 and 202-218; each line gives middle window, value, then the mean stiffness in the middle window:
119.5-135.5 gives 3.0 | 37.3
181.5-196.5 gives -1.0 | 47.3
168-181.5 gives -0.6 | 46.9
